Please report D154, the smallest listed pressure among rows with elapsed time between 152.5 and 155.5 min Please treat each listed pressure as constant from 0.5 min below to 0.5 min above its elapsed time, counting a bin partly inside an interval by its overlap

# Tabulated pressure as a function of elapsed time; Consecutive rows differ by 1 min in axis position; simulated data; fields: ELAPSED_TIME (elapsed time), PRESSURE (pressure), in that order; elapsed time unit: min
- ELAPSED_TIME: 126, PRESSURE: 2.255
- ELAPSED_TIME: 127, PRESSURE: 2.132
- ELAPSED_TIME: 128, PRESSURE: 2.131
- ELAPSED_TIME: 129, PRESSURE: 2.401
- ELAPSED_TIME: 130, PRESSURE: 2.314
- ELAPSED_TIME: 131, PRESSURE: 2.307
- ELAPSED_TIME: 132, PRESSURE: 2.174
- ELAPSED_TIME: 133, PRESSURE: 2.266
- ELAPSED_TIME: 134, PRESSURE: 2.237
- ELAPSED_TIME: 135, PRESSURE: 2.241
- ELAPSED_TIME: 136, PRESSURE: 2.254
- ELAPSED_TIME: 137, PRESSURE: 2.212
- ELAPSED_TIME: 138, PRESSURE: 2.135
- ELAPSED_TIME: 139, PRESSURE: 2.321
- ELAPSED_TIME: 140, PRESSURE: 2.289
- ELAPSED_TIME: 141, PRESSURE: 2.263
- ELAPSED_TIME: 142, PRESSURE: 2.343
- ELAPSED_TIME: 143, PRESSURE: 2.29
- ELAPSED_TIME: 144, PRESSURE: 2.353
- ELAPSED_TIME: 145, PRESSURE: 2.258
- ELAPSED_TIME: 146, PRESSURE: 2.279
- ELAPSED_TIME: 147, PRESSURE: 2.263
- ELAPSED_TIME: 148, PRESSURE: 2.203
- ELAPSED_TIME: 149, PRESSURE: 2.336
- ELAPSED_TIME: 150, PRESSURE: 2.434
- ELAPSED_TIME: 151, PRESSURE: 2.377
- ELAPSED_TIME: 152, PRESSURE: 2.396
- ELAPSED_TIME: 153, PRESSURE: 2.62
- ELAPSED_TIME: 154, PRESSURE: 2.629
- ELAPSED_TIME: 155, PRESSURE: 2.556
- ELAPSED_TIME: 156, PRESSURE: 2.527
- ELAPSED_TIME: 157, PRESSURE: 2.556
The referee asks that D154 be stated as 2.556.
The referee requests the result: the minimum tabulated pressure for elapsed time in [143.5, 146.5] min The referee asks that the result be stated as 2.258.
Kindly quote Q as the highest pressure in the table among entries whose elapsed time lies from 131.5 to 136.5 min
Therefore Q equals 2.266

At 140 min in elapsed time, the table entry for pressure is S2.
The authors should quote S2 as 2.289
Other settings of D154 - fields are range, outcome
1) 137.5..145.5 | 2.135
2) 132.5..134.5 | 2.237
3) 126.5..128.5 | 2.131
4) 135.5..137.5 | 2.212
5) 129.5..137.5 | 2.174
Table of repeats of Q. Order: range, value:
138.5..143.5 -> 2.343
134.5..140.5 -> 2.321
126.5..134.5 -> 2.401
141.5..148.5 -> 2.353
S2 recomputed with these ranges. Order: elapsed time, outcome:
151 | 2.377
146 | 2.279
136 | 2.254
